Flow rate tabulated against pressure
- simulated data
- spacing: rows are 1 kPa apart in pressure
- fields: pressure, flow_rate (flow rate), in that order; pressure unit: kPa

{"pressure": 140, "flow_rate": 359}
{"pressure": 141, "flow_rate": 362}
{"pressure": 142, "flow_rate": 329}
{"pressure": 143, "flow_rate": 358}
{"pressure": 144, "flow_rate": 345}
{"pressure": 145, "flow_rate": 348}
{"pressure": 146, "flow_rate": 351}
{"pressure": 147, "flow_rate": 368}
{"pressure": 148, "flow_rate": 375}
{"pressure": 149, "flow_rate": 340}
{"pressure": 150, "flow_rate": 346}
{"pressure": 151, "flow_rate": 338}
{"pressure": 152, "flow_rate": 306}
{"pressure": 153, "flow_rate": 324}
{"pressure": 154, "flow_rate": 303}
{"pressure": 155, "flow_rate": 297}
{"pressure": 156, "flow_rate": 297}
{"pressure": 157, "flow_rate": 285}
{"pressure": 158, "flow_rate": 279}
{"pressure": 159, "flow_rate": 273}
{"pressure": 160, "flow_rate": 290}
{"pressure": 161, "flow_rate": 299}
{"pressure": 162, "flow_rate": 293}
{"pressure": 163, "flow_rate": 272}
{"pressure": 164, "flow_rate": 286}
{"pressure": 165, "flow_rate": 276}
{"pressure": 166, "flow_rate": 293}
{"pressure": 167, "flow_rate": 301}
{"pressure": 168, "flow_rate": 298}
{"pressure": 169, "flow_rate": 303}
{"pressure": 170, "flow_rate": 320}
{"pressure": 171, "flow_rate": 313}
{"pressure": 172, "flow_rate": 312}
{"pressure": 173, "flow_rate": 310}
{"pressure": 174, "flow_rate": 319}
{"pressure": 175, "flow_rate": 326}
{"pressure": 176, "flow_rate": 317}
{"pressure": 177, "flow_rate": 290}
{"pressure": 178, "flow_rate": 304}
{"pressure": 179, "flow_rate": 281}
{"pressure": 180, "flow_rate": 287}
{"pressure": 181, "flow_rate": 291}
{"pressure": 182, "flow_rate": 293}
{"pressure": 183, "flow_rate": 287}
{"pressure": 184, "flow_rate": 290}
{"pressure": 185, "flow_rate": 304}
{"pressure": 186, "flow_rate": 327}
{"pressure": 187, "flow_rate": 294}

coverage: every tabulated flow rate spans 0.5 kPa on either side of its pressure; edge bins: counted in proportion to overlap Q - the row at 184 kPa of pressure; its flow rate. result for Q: 290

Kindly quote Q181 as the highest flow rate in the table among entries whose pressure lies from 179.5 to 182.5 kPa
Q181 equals 293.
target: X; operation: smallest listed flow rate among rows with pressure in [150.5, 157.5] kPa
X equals 285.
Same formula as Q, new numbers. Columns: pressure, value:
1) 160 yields 290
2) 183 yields 287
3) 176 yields 317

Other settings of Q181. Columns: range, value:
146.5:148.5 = 375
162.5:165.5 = 286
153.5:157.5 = 303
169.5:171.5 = 320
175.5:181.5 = 317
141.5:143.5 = 358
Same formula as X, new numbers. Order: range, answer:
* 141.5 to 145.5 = 329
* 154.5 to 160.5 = 273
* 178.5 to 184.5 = 281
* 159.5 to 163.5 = 272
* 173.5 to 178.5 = 290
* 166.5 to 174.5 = 298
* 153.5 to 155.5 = 297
